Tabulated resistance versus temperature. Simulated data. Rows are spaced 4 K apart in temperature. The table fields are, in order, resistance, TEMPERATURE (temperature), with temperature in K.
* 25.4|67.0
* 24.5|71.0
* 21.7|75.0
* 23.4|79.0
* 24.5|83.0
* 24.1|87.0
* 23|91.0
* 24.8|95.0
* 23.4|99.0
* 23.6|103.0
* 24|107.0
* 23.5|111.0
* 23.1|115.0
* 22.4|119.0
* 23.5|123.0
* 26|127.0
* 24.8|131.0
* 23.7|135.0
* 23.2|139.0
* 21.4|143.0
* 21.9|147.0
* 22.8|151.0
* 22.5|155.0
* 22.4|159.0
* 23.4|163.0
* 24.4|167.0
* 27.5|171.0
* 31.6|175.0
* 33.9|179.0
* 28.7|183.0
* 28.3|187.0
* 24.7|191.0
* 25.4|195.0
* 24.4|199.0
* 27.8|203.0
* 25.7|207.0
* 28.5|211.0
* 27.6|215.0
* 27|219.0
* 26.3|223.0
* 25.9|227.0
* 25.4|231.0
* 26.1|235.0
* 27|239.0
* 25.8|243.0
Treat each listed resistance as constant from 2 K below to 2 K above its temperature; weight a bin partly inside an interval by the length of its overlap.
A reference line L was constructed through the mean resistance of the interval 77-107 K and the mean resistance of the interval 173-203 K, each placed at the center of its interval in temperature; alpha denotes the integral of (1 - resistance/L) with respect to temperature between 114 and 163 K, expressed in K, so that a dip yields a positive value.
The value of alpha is 5.2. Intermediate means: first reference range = 23.8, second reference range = 28.1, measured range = 23.2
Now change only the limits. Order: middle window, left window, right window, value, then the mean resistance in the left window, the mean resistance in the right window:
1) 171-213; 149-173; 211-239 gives -4.6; 23.8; 26.6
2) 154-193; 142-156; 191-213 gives -4.5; 22.2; 26.2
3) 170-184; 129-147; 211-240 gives -3.5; 23.1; 26.6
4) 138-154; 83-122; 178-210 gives 1.9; 23.6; 27.2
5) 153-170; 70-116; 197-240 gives 1.2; 23.6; 26.5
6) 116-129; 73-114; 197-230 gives 0.2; 23.6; 26.6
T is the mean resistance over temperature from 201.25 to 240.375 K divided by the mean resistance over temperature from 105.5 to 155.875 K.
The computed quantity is 1.1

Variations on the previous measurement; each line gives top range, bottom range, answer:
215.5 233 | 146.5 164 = 1.16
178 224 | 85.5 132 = 1.14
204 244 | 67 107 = 1.12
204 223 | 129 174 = 1.15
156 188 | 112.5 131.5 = 1.14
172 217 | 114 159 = 1.20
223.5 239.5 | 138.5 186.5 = 1.02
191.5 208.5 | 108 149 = 1.10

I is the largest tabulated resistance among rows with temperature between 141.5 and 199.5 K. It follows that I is 33.9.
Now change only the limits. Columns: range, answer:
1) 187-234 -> 28.5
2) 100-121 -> 24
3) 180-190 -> 28.7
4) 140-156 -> 22.8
